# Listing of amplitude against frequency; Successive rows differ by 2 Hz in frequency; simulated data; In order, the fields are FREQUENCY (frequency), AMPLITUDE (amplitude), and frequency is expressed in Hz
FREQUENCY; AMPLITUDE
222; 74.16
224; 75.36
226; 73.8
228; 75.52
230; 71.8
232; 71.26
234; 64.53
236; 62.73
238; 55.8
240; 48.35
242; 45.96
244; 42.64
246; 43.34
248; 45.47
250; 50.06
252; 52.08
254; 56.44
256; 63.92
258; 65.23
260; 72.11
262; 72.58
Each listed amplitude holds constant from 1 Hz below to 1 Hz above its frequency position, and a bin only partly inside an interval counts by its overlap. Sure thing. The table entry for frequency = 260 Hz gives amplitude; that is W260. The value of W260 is 72.11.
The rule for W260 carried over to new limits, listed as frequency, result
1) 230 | 71.8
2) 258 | 65.23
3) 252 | 52.08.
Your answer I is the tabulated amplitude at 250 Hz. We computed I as 50.06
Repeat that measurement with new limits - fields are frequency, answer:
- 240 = 48.35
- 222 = 74.16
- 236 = 62.73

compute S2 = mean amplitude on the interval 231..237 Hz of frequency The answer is 66.2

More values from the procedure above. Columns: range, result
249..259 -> 57.5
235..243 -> 53.2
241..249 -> 44.4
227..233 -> 72.9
